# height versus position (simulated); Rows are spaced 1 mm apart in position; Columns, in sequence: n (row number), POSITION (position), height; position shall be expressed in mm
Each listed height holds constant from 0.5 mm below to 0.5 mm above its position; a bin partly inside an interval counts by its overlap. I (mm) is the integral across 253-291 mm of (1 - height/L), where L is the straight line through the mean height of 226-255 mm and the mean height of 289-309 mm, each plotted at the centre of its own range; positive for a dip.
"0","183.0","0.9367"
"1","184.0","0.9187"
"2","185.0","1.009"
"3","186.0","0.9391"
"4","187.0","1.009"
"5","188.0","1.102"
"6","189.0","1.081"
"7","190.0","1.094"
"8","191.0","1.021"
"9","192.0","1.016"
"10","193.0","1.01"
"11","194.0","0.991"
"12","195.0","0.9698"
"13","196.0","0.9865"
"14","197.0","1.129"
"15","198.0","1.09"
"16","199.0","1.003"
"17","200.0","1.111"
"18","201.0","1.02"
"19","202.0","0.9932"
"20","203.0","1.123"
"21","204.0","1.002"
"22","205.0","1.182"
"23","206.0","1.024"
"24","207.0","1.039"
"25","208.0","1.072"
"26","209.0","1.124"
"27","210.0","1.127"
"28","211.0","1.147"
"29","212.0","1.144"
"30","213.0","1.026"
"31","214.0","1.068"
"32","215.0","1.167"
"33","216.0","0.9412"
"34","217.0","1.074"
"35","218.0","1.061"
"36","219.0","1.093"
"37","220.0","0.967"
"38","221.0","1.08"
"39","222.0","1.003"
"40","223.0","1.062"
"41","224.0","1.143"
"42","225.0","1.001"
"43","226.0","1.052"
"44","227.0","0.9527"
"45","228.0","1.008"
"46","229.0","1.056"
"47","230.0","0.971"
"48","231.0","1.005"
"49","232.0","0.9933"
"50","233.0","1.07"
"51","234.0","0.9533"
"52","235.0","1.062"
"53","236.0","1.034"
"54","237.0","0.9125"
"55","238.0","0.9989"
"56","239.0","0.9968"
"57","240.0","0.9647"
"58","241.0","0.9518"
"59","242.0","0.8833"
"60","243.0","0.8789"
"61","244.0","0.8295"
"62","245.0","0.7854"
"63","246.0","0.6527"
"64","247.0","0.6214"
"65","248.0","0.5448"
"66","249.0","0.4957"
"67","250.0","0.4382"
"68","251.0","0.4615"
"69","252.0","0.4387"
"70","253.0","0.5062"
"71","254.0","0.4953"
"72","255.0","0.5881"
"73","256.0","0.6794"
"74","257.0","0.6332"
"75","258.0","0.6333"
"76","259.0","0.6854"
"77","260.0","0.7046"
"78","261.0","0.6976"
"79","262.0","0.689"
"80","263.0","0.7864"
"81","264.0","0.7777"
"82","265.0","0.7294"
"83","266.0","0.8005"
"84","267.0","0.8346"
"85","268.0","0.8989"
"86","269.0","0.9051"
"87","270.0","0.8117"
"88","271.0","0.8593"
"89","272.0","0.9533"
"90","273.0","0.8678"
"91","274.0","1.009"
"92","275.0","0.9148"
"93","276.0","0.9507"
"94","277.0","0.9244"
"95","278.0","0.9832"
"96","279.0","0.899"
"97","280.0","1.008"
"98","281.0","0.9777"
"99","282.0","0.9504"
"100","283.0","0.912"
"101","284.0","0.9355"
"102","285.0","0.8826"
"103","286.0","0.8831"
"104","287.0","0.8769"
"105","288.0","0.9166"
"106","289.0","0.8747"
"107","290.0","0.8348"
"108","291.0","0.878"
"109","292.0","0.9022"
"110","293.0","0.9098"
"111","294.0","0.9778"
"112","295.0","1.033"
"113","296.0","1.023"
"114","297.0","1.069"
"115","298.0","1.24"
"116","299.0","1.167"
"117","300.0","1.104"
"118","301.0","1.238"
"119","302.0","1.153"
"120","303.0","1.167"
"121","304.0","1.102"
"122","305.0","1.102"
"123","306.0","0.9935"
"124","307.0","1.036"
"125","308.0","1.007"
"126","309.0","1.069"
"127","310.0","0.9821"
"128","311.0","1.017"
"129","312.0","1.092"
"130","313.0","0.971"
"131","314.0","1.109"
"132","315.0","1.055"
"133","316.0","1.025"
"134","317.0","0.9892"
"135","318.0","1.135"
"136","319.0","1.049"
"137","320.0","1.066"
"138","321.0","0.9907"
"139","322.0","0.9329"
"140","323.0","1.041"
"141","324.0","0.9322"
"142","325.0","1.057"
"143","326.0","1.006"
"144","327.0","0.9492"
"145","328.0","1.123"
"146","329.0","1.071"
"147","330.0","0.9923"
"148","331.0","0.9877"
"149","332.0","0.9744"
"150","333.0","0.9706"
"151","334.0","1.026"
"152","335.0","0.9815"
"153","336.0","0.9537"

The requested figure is 4.7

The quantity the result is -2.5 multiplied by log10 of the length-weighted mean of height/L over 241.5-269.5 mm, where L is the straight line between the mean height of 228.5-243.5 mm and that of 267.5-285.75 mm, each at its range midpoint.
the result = 0.36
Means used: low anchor 0.982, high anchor 0.924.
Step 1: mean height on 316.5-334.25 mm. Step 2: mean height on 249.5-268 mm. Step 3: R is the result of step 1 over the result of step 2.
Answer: 1.6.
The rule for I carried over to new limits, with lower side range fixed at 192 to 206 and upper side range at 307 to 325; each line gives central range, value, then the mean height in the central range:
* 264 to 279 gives 2.2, 0.885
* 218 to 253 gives 5.1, 0.89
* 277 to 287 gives 1.0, 0.933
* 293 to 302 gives -0.6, 1.1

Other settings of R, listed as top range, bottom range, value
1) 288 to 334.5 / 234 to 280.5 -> 1.31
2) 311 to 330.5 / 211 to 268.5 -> 1.20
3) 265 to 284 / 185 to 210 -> 0.87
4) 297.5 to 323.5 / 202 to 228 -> 1.01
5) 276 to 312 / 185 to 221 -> 0.95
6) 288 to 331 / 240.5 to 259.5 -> 1.61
